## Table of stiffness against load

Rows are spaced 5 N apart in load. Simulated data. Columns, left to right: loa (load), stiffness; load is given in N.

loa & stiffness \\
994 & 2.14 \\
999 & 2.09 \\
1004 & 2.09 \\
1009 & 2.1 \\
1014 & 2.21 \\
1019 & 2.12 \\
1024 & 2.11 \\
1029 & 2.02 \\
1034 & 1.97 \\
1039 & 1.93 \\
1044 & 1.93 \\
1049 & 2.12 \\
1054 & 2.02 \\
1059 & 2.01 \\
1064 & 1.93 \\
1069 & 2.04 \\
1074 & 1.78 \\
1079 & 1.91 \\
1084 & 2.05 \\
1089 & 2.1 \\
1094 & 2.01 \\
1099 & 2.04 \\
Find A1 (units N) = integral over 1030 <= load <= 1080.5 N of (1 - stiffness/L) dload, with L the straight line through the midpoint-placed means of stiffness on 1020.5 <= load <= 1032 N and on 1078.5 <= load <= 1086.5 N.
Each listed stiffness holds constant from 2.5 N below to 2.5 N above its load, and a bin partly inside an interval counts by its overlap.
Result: 1.59 N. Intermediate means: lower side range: 2.07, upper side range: 2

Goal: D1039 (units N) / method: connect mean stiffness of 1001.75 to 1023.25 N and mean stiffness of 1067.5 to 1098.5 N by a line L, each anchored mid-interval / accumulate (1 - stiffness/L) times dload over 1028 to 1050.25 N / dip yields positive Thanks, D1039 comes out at 1.0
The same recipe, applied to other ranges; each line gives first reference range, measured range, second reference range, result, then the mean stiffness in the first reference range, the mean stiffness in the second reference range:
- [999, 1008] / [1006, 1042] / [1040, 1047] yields -0.9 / 2.09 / 1.94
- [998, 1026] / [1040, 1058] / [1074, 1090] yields 0.3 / 2.12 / 1.98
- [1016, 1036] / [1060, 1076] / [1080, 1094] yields 0.9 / 2.06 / 2.05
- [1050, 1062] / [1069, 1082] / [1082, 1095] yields 1.0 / 2.02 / 2.06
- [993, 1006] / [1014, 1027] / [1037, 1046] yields -0.7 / 2.1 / 1.93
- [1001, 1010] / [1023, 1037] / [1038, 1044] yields -0.3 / 2.09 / 1.93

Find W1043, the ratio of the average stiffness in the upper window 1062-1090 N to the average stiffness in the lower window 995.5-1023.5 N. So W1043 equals 0.92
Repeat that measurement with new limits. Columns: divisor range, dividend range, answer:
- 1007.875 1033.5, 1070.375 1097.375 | 0.94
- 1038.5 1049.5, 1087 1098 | 1.03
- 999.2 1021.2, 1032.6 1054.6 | 0.94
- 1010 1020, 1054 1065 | 0.92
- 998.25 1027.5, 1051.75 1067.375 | 0.94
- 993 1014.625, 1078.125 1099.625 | 0.96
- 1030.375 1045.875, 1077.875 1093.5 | 1.04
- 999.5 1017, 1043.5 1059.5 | 0.96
